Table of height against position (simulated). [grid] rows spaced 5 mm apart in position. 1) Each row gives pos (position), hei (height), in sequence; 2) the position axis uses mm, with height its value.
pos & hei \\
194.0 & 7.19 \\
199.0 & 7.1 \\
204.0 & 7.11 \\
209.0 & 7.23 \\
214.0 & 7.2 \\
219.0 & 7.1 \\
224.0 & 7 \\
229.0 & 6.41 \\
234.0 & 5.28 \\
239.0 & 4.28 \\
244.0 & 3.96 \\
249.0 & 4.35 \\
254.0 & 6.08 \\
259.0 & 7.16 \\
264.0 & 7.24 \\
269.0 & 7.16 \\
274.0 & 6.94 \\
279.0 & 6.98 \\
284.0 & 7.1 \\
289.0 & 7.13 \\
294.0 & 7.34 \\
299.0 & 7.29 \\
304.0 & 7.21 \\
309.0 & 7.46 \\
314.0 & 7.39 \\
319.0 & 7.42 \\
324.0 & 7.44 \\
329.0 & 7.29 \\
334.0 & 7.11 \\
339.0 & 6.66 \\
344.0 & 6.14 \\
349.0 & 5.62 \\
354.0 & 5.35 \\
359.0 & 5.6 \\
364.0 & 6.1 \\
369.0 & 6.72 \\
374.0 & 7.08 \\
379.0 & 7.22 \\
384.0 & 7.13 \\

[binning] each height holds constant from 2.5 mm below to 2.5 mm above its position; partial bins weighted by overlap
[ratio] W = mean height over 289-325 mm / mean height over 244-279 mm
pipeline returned 1.16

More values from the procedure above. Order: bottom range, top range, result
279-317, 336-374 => 0.84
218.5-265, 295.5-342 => 1.25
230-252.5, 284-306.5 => 1.55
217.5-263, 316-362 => 1.13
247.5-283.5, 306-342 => 1.09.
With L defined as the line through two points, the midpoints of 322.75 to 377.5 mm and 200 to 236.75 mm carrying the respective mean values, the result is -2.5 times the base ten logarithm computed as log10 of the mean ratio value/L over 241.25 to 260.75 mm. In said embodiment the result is 0.25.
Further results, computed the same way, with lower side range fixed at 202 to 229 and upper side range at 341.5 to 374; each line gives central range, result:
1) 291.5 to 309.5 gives -0.139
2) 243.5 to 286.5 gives 0.040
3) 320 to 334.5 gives -0.174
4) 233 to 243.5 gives 0.451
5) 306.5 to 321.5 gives -0.172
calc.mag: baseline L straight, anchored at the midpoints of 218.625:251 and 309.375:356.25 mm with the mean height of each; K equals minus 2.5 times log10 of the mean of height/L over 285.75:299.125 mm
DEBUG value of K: -0.17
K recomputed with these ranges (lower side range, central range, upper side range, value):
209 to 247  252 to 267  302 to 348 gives -0.09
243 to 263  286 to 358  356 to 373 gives -0.16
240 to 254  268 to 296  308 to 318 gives -0.18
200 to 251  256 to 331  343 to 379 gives -0.18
